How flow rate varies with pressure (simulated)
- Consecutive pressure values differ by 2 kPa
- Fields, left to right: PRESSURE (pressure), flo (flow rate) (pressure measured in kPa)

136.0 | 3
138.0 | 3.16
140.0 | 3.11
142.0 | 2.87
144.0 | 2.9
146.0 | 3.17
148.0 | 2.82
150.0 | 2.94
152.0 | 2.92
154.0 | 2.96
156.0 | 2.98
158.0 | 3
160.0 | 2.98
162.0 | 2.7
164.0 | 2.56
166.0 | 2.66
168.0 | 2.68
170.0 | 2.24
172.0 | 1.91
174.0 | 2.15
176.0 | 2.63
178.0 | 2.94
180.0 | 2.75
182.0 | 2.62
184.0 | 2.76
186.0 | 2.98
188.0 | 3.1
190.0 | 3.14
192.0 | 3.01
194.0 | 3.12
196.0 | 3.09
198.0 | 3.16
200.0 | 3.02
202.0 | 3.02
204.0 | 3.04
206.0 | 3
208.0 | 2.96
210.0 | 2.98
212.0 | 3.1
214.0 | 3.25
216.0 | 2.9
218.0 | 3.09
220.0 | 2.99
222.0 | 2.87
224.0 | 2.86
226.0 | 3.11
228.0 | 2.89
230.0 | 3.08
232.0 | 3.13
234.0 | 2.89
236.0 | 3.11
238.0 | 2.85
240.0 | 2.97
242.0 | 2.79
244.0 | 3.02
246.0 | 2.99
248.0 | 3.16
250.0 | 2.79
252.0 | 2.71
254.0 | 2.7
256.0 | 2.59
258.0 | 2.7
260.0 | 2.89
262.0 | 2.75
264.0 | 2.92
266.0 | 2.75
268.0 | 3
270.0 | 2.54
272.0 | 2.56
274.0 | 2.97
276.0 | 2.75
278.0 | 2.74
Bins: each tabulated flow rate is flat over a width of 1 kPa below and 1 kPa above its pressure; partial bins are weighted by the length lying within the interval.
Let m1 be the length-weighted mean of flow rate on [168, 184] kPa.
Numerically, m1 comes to 2.5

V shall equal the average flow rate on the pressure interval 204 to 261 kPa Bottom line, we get 2.94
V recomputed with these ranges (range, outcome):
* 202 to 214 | 3.04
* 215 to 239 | 2.98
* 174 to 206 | 2.93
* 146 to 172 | 2.77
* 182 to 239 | 3.01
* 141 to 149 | 2.94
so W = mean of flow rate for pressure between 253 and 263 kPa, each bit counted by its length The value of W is 2.73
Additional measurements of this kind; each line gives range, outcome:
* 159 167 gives 2.73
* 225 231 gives 3.03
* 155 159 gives 2.99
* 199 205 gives 3.03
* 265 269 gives 2.88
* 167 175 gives 2.25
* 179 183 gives 2.69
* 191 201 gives 3.08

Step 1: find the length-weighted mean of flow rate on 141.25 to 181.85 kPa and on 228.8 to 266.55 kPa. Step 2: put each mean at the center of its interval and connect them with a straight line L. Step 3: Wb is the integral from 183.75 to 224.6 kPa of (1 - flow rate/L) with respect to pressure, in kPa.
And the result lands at -3.2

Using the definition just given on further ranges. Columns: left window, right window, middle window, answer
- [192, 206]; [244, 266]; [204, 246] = -0.6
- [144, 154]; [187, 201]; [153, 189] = 3.8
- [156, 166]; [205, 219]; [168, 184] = 2.1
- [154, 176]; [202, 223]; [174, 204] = -1.2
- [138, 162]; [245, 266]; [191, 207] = -0.9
